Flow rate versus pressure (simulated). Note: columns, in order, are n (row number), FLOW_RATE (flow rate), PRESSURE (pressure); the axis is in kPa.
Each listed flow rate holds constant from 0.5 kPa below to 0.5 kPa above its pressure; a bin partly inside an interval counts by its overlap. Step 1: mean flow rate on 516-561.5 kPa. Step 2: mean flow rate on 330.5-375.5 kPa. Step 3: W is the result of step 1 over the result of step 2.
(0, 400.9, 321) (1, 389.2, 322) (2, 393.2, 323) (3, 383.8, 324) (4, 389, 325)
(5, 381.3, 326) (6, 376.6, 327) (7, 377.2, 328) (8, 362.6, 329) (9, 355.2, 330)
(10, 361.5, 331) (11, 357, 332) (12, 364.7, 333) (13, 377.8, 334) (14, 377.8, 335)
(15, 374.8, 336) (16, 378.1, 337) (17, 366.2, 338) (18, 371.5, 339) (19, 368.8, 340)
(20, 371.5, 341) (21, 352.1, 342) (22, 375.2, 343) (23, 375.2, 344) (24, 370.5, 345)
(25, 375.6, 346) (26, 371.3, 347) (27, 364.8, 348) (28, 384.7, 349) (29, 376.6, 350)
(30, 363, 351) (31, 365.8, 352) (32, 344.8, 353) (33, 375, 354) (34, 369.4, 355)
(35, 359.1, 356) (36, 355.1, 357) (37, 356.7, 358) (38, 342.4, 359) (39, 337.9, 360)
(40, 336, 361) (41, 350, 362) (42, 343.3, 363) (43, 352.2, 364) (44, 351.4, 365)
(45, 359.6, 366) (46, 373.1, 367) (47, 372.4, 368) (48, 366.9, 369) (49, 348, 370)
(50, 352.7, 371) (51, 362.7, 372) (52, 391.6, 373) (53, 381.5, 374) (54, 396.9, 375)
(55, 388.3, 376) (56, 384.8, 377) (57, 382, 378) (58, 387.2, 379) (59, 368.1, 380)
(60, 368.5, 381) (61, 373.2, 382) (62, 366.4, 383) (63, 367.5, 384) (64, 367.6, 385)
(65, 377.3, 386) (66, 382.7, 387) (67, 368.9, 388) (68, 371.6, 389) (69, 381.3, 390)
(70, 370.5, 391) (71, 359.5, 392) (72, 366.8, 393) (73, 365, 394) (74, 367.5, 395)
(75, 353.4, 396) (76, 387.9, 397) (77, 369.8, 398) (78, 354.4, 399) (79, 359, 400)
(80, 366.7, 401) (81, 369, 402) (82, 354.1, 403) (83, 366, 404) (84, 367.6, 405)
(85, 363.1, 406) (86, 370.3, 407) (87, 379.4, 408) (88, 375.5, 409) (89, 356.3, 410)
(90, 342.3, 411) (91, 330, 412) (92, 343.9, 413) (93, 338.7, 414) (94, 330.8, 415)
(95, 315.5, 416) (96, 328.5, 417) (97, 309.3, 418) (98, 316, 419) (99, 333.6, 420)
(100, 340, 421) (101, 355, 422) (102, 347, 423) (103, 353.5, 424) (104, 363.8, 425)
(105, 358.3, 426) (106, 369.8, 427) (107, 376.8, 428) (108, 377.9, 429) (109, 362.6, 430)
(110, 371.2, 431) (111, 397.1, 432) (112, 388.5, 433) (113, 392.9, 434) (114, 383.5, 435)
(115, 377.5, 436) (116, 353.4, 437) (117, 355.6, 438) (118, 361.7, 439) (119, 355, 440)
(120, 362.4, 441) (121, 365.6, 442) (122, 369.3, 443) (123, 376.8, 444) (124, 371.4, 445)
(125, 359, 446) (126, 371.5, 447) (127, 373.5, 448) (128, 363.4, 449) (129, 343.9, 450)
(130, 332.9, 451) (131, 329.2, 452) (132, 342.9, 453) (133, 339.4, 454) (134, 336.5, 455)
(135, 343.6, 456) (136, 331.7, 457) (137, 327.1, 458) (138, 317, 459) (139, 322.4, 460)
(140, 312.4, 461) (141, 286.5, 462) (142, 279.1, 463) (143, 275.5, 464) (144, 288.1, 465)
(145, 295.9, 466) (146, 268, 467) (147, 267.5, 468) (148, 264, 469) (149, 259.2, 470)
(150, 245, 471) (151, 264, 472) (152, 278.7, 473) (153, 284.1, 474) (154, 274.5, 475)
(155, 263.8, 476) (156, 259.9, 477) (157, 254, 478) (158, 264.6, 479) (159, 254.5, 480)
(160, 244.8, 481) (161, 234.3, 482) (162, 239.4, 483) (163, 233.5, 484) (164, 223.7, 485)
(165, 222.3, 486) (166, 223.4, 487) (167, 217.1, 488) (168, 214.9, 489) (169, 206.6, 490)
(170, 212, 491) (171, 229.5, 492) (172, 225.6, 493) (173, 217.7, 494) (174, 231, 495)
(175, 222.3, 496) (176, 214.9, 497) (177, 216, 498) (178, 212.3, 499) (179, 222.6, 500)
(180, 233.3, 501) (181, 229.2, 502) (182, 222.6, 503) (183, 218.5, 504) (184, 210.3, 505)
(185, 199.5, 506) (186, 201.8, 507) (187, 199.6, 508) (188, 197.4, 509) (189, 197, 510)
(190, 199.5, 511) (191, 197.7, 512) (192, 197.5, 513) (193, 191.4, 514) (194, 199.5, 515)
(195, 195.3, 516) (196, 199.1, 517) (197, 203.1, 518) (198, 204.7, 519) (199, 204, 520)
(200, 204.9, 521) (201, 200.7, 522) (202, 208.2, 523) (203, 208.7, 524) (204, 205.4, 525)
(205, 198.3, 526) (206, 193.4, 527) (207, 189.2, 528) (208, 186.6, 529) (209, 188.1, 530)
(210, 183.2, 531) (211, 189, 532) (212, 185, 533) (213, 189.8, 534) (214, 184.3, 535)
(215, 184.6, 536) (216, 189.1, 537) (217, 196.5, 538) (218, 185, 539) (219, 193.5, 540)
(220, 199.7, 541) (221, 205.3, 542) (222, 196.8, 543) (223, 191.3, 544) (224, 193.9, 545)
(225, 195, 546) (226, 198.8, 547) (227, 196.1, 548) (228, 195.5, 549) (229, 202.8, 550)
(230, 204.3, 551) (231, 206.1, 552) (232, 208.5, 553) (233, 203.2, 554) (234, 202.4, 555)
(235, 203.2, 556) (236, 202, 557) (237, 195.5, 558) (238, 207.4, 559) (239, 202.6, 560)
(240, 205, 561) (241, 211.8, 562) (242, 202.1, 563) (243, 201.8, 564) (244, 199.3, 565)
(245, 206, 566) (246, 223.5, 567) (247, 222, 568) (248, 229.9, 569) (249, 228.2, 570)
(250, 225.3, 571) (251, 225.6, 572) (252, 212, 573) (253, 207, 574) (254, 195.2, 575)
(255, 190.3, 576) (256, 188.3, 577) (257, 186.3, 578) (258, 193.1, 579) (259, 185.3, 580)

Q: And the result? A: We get 0.54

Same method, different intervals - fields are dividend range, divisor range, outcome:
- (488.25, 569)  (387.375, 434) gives 0.57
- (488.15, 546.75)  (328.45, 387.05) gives 0.55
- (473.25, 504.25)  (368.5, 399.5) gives 0.63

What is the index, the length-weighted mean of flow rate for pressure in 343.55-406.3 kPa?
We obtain 367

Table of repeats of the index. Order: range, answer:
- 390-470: 347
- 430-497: 299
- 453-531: 238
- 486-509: 217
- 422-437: 372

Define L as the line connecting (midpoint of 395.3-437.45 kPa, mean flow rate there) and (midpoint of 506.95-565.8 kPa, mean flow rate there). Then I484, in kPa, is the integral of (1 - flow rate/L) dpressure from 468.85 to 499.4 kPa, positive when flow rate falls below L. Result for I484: 3.4 kPa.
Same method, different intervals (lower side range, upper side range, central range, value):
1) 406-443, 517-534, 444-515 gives 2.7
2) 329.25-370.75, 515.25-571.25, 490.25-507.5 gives 1.4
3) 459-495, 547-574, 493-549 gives 7.0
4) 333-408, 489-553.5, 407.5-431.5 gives -2.7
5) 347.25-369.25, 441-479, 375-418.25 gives -2.8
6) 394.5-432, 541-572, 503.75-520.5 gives 3.4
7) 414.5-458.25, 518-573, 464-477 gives 1.5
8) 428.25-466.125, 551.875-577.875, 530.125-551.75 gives 3.9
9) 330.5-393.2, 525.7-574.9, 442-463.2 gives -3.9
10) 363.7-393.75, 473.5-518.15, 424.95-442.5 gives -4.0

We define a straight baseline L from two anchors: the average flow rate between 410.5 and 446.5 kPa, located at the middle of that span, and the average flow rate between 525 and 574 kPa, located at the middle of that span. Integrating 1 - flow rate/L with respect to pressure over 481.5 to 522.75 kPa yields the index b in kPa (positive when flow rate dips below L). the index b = 7.7 kPa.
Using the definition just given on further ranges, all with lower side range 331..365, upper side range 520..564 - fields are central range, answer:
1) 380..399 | -2.4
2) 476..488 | 0.4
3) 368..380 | -1.2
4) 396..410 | -2.2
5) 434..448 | -4.1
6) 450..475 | -3.2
